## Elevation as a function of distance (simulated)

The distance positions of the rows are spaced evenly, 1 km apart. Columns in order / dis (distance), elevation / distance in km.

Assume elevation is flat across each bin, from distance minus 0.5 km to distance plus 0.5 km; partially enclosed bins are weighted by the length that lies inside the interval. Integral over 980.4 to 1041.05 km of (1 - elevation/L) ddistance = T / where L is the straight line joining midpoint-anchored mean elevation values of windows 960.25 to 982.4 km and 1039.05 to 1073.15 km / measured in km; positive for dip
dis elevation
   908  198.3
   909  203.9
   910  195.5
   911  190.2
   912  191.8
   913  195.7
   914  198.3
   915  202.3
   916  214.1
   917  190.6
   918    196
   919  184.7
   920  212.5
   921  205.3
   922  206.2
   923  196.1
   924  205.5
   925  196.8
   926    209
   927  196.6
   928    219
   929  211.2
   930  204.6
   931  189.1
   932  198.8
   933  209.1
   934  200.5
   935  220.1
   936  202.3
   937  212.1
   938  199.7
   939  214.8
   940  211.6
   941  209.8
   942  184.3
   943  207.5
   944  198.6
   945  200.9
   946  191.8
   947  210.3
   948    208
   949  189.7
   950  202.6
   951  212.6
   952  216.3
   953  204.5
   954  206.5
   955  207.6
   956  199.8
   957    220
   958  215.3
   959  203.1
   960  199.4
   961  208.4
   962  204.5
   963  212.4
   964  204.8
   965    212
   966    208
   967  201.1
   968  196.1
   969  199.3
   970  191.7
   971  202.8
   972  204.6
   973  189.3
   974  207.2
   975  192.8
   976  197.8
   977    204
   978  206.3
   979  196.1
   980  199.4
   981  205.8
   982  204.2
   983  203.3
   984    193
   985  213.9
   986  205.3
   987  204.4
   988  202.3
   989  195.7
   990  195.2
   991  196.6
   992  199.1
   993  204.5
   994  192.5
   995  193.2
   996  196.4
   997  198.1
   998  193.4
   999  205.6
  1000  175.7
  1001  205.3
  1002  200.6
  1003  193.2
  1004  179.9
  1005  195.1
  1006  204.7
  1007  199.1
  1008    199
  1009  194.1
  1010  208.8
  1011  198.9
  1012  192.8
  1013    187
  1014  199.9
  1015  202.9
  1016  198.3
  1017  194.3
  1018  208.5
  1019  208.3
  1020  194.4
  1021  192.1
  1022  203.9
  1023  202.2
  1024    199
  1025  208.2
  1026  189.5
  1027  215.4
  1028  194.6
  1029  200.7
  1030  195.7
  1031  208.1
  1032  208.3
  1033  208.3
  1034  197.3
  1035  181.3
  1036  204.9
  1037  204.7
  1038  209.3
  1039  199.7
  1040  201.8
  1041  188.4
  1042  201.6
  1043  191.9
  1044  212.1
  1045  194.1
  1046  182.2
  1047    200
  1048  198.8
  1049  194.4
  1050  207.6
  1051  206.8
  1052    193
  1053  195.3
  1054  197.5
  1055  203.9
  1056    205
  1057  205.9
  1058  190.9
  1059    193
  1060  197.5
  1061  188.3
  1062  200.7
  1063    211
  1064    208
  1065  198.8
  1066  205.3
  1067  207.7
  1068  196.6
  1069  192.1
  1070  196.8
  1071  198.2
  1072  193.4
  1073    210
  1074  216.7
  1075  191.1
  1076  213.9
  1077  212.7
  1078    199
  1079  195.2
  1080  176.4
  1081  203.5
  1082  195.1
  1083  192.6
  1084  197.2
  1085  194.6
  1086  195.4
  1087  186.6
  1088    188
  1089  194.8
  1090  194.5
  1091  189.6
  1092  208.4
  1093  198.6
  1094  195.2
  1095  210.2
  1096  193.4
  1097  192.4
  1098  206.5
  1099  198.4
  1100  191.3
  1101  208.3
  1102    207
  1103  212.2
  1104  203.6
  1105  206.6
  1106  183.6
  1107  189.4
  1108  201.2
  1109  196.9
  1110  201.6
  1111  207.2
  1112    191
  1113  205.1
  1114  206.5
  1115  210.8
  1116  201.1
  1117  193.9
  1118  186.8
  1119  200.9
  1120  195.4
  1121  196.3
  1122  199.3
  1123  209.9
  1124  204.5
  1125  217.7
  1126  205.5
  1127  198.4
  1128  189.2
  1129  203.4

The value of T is 0.4 km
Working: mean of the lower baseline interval 202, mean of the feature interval 199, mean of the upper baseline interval 199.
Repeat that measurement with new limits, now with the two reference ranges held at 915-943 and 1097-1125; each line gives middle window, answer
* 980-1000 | 0.3 km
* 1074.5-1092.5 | 0.5 km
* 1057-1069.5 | 0.1 km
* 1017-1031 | 0.1 km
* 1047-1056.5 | 0.1 km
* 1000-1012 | 0.3 km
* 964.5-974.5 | 0.1 km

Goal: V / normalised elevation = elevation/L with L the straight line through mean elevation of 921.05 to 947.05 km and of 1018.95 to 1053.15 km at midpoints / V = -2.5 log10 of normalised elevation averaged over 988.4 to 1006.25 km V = 0.031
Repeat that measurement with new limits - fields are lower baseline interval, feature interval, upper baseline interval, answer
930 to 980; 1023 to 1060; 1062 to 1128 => 0.01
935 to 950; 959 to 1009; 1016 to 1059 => 0.01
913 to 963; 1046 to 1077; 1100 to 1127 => 0.01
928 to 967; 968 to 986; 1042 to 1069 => 0.02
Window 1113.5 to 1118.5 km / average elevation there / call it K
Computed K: 200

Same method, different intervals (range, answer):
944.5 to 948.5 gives 203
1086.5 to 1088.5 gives 187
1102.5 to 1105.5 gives 207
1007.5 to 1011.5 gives 200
